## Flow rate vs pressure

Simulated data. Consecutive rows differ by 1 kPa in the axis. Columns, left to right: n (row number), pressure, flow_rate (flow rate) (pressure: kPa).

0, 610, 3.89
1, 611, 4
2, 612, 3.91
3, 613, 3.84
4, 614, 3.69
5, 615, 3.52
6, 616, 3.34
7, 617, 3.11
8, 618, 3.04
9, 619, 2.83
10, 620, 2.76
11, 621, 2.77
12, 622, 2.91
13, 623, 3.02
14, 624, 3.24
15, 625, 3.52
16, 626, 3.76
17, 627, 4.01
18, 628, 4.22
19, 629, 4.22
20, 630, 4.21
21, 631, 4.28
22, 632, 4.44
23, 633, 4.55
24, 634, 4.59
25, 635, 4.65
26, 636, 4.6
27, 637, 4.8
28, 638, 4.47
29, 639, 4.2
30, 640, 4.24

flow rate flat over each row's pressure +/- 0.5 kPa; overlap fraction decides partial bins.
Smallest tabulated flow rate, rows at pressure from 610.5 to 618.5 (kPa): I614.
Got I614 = 3.04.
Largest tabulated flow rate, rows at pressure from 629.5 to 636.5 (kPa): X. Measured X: 4.65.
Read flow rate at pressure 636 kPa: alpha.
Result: 4.6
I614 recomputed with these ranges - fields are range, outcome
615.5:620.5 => 2.76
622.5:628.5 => 3.02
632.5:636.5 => 4.55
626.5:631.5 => 4.01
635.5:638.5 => 4.47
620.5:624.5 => 2.77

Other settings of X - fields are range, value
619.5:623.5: 3.02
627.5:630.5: 4.22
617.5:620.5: 3.04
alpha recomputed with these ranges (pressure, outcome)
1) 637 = 4.8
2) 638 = 4.47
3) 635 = 4.65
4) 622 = 2.91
